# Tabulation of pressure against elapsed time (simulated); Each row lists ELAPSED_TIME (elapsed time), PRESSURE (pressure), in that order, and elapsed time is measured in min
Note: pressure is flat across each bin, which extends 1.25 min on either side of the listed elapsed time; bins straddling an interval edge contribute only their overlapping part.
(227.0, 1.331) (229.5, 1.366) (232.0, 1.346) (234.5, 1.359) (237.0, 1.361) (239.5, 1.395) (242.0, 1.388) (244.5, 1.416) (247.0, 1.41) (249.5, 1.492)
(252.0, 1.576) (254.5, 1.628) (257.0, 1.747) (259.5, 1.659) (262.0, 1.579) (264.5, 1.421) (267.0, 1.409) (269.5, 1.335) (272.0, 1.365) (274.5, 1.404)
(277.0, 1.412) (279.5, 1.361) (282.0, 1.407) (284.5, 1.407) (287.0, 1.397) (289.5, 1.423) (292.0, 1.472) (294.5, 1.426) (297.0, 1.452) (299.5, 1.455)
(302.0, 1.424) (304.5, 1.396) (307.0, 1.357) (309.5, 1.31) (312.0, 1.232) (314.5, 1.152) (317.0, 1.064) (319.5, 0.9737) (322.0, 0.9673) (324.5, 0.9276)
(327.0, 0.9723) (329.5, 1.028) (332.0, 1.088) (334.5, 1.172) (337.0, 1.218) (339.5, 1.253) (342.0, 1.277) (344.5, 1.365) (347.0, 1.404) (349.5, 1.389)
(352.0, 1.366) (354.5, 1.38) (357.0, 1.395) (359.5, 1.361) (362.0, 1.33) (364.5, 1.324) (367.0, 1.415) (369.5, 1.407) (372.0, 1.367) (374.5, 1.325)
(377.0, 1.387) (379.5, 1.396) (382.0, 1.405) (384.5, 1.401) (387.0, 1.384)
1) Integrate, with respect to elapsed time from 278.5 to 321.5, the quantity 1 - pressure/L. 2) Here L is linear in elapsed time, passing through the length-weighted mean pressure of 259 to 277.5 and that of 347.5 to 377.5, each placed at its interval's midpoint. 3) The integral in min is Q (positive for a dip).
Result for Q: 2.7 min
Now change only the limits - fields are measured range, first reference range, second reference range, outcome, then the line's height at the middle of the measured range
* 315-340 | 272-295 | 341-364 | 5.7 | 1.38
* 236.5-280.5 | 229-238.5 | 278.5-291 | -2.8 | 1.38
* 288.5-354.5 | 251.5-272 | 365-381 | 9.0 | 1.45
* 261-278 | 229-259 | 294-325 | -0.5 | 1.38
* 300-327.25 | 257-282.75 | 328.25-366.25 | 3.7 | 1.36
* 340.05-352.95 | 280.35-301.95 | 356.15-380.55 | 0.3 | 1.39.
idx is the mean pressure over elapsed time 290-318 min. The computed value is 1.34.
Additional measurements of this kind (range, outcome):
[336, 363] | 1.34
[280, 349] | 1.26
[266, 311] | 1.4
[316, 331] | 0.989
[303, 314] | 1.31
